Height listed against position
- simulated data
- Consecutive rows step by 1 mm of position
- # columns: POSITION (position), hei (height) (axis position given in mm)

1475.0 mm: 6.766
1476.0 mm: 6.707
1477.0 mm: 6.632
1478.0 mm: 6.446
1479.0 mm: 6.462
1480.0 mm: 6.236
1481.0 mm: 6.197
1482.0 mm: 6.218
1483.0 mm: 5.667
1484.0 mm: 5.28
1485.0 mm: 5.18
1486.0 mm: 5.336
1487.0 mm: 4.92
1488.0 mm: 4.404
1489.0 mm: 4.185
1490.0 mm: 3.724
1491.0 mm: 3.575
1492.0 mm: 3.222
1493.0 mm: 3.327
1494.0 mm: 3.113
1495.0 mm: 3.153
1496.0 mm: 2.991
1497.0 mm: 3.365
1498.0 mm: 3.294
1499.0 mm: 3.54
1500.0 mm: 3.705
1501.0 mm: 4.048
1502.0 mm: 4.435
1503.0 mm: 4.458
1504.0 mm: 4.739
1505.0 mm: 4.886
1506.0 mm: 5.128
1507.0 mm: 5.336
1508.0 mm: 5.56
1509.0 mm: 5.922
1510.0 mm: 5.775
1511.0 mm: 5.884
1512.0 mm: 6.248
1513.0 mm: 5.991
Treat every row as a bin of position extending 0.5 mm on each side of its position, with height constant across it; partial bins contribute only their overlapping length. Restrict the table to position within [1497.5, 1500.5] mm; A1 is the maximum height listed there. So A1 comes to 3.705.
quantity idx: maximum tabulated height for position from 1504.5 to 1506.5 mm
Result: 5.128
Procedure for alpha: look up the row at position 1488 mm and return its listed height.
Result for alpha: 4.404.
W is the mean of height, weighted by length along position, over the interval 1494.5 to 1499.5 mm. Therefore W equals 3.27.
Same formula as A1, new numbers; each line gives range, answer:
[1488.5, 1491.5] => 4.185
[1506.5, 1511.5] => 5.922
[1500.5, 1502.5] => 4.435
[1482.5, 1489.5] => 5.667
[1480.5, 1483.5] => 6.218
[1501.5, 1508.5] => 5.56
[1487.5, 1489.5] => 4.404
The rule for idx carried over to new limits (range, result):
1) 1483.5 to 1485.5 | 5.28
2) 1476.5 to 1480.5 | 6.632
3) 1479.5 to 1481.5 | 6.236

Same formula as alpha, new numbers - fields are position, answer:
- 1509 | 5.922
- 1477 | 6.632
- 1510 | 5.775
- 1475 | 6.766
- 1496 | 2.991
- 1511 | 5.884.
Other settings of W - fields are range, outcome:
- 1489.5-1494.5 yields 3.39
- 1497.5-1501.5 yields 3.65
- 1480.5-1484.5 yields 5.84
